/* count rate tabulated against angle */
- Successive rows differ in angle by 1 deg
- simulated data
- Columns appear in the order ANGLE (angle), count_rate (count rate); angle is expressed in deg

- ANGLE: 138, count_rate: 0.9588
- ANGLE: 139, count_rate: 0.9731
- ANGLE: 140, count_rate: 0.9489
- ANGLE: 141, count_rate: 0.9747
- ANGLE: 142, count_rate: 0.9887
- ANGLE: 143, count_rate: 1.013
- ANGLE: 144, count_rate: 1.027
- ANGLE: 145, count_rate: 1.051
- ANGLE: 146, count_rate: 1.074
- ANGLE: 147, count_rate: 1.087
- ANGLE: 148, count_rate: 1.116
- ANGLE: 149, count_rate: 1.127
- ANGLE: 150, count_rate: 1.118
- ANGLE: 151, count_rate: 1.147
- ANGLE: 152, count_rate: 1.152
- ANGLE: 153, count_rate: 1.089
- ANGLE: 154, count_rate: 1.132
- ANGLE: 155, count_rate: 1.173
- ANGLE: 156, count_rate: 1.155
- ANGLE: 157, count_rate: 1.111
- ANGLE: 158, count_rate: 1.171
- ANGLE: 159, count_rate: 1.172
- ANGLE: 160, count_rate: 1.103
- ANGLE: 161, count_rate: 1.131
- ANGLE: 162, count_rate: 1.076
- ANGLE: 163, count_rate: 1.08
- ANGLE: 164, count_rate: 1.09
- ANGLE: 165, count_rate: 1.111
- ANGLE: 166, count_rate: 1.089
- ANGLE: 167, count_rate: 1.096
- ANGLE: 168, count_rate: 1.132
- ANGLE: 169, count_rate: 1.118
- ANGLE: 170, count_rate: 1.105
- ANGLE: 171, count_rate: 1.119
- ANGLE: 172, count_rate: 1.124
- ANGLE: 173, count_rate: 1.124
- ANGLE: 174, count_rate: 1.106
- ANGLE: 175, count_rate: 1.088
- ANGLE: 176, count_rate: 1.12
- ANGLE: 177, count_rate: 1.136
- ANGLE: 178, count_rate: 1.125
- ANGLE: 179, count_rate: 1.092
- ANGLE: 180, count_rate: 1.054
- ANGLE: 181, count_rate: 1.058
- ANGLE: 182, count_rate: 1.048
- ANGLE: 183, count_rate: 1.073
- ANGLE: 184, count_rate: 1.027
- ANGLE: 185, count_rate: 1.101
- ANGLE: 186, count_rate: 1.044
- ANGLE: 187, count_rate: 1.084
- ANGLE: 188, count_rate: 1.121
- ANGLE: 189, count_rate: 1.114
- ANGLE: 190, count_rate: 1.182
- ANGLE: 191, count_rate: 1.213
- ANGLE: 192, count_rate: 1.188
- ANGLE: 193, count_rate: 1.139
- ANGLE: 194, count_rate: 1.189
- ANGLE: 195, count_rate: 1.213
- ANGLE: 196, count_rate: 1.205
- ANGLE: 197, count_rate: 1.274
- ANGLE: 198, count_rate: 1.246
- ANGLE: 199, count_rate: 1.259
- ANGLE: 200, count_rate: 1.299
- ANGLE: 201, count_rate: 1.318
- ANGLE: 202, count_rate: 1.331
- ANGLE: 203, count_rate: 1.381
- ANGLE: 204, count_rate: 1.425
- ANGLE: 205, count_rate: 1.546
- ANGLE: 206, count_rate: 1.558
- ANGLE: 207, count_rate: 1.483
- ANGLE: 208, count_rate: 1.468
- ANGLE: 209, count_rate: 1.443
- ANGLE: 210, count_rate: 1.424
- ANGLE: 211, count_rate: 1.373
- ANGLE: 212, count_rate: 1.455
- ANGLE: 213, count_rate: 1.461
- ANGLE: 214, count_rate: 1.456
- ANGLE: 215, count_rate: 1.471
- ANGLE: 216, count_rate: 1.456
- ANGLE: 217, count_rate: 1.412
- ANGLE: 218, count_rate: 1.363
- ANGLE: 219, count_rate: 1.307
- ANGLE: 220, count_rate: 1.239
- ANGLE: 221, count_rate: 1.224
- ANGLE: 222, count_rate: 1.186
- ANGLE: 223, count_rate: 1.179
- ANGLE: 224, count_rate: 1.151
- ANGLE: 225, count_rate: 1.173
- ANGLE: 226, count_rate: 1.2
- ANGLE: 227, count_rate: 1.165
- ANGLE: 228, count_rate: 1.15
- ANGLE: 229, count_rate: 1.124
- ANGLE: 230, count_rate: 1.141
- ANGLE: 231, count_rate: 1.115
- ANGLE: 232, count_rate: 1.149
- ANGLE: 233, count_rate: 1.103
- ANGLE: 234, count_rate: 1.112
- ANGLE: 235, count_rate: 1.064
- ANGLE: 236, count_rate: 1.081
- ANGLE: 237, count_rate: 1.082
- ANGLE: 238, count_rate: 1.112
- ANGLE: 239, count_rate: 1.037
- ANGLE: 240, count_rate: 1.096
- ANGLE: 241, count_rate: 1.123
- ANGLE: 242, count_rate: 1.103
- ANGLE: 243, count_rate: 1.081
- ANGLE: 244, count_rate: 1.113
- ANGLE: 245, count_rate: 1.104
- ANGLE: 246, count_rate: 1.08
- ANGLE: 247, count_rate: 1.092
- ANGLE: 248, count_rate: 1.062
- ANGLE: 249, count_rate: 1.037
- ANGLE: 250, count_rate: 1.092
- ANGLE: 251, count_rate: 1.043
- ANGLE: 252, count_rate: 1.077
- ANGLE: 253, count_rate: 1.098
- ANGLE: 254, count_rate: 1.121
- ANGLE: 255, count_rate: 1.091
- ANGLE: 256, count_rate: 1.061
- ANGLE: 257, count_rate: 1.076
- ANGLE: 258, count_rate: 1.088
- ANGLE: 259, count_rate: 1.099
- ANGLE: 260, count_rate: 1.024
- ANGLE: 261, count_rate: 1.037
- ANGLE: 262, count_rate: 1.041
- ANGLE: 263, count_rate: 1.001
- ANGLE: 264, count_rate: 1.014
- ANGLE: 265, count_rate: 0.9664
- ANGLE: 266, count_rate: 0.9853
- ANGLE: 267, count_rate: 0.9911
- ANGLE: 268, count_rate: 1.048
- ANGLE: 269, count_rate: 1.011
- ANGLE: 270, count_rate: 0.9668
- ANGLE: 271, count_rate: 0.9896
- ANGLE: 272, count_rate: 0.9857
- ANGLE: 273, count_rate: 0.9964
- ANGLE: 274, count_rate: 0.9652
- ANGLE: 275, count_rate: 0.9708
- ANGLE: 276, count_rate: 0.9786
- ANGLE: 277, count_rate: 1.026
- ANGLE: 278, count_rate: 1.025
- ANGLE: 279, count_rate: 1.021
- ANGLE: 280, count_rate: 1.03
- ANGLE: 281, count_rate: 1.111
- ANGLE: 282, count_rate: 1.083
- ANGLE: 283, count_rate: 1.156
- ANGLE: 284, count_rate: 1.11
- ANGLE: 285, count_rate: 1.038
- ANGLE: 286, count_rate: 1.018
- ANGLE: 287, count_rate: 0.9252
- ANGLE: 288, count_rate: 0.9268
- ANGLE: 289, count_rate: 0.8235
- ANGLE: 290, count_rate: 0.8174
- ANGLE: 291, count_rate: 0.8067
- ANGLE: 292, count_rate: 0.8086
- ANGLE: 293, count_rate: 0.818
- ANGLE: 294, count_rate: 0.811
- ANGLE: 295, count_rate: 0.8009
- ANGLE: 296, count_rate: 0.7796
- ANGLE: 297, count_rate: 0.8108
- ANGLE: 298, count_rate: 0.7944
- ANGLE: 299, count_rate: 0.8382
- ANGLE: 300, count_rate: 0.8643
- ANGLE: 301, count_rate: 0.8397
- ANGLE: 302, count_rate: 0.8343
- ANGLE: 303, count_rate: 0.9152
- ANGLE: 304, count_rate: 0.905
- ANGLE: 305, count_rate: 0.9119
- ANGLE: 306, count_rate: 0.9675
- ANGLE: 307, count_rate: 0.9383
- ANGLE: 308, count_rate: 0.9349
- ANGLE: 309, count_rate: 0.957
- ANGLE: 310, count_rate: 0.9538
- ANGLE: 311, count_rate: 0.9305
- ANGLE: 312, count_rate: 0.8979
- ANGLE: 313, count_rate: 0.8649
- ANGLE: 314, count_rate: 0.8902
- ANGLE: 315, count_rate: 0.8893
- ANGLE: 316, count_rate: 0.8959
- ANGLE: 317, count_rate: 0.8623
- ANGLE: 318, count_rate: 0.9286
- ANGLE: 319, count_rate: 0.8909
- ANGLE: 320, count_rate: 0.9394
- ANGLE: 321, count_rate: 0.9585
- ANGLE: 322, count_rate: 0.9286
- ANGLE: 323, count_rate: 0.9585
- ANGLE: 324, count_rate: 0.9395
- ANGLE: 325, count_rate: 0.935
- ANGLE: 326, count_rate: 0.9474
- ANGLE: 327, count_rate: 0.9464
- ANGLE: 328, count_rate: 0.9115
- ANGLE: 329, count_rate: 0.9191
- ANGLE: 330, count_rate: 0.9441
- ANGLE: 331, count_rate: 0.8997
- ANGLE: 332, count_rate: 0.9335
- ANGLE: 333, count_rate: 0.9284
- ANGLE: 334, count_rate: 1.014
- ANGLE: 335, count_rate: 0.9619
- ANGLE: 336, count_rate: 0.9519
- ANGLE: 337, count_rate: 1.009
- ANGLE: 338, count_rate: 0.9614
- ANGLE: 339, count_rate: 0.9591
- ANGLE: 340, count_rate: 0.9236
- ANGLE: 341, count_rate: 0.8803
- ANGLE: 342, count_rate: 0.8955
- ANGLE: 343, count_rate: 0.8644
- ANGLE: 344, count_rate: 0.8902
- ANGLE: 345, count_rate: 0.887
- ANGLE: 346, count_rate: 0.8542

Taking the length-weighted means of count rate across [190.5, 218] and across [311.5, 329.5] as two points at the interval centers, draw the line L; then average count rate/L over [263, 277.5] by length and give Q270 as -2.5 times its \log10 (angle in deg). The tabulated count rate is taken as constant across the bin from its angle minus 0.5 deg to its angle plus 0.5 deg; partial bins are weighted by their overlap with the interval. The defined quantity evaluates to 0.119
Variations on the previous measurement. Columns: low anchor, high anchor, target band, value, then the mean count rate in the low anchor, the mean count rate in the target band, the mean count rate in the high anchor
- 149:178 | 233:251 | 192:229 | -0.197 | 1.12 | 1.32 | 1.09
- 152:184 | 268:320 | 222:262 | -0.101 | 1.11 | 1.1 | 0.929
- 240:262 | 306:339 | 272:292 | 0.033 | 1.08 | 0.986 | 0.933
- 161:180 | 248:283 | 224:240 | -0.059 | 1.11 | 1.12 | 1.04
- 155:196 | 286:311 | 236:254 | -0.113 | 1.12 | 1.09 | 0.87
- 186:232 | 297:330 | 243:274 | 0.060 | 1.28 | 1.05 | 0.908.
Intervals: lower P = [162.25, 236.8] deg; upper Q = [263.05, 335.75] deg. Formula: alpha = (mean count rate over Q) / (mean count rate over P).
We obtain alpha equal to 0.77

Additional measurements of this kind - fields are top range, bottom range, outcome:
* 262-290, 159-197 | 0.90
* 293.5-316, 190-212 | 0.66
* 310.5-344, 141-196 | 0.83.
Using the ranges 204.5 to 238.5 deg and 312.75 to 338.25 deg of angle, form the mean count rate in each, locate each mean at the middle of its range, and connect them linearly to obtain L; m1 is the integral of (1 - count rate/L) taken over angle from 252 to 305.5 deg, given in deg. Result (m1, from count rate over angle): 5.9 deg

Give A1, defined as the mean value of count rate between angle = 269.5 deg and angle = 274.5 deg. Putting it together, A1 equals 0.981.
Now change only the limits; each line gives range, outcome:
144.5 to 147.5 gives 1.07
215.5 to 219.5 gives 1.38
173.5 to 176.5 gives 1.1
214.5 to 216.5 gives 1.46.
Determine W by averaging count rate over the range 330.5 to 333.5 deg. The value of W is 0.921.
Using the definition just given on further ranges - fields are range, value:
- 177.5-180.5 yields 1.09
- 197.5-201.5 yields 1.28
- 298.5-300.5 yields 0.851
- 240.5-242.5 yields 1.11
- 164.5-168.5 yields 1.11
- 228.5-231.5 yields 1.13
